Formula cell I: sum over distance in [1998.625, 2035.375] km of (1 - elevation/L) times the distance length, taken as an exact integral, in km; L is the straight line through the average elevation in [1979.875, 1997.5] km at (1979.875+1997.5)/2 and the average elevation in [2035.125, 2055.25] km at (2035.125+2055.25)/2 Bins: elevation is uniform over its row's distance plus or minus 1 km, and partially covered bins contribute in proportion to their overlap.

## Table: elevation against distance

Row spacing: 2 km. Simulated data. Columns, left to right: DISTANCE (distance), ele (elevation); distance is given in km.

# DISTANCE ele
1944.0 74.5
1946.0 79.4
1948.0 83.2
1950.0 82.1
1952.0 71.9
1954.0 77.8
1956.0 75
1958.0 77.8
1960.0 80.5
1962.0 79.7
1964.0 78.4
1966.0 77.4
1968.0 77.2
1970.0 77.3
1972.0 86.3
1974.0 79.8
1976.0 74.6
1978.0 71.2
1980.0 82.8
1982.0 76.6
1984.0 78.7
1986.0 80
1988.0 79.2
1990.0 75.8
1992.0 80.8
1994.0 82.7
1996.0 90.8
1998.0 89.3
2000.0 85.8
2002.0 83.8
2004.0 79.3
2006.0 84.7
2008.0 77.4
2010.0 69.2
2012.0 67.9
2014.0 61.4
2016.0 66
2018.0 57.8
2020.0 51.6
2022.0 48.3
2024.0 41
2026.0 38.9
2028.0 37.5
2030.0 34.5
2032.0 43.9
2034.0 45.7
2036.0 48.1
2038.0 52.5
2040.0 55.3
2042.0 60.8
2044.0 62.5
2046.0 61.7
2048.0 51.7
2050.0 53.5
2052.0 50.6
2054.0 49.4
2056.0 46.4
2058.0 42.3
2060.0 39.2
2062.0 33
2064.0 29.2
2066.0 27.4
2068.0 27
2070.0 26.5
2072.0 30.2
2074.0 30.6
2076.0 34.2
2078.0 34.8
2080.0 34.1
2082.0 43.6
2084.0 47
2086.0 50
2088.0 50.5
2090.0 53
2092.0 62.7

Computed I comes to 4.7 km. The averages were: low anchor 81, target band 59.9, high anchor 54.5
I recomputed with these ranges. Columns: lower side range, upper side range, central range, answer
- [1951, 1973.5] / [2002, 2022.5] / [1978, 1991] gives -0.8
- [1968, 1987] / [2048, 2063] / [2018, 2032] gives 3.7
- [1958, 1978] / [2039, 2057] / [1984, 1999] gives -2.3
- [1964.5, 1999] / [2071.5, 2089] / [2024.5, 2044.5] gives 3.6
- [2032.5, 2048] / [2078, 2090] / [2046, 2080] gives 7.8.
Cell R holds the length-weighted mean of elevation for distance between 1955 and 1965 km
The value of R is 78.3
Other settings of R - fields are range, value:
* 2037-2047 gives 58.6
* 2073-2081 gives 33.4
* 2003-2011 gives 77.7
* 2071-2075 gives 30.4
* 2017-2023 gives 52.6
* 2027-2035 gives 40.4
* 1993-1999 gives 87.6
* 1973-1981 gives 77.1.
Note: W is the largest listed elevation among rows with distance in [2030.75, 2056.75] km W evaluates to 62.5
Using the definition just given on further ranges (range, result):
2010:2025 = 69.2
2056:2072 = 46.4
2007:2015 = 77.4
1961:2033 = 90.8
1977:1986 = 82.8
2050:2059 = 53.5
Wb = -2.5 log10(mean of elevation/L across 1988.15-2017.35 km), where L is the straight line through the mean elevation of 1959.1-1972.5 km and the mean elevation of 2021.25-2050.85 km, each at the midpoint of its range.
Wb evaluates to -0.224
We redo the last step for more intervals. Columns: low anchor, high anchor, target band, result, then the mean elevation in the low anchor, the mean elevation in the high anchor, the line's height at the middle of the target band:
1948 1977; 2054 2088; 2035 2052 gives -0.17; 78.4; 36.8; 47.3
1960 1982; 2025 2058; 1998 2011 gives -0.24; 78.5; 49.3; 64.6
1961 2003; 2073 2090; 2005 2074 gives 0.19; 80.4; 41.3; 57.8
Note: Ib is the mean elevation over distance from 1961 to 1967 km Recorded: 78.5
